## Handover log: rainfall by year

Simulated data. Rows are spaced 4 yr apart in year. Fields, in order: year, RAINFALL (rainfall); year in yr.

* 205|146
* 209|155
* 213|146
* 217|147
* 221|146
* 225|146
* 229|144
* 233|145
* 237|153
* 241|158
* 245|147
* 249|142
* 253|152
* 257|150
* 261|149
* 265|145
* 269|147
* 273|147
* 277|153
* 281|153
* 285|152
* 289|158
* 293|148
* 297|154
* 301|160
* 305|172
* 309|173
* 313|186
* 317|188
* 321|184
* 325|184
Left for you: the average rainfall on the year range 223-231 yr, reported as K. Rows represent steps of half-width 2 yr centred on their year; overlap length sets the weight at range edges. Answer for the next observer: 145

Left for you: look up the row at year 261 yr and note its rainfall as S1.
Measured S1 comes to 149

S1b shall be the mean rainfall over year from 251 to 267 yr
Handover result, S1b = 149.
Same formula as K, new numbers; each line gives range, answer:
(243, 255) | 147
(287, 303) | 155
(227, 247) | 149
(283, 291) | 155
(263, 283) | 149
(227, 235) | 144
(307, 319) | 182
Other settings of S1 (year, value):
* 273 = 147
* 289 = 158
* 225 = 146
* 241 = 158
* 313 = 186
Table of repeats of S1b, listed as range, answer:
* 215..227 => 146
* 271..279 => 150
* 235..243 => 156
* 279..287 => 152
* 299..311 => 168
